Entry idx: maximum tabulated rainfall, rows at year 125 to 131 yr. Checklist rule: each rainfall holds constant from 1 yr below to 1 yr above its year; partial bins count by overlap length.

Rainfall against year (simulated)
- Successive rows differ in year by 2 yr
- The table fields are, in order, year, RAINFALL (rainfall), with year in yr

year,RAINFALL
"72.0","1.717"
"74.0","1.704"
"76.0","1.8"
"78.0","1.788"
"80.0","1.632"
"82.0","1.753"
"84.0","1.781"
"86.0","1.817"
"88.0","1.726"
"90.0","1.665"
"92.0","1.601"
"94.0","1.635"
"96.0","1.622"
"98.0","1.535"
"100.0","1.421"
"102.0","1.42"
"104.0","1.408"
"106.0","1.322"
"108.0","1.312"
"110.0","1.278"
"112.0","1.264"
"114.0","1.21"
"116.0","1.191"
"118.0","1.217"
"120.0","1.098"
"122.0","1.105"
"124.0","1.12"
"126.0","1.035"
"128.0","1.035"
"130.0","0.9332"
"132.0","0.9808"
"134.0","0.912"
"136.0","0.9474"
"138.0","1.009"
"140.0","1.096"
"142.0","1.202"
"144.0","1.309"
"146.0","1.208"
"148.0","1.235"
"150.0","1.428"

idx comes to 1.035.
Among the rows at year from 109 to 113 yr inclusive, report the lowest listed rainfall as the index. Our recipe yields 1.264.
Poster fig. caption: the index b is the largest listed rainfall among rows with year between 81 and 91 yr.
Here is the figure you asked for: 1.817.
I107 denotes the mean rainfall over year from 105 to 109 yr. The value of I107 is 1.32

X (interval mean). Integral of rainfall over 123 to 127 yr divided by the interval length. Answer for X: 1.08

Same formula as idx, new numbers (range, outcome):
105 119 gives 1.322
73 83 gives 1.8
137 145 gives 1.309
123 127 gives 1.12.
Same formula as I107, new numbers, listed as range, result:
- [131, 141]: 0.989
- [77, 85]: 1.74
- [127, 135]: 0.965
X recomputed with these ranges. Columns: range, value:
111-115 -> 1.24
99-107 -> 1.39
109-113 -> 1.27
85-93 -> 1.7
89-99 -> 1.61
